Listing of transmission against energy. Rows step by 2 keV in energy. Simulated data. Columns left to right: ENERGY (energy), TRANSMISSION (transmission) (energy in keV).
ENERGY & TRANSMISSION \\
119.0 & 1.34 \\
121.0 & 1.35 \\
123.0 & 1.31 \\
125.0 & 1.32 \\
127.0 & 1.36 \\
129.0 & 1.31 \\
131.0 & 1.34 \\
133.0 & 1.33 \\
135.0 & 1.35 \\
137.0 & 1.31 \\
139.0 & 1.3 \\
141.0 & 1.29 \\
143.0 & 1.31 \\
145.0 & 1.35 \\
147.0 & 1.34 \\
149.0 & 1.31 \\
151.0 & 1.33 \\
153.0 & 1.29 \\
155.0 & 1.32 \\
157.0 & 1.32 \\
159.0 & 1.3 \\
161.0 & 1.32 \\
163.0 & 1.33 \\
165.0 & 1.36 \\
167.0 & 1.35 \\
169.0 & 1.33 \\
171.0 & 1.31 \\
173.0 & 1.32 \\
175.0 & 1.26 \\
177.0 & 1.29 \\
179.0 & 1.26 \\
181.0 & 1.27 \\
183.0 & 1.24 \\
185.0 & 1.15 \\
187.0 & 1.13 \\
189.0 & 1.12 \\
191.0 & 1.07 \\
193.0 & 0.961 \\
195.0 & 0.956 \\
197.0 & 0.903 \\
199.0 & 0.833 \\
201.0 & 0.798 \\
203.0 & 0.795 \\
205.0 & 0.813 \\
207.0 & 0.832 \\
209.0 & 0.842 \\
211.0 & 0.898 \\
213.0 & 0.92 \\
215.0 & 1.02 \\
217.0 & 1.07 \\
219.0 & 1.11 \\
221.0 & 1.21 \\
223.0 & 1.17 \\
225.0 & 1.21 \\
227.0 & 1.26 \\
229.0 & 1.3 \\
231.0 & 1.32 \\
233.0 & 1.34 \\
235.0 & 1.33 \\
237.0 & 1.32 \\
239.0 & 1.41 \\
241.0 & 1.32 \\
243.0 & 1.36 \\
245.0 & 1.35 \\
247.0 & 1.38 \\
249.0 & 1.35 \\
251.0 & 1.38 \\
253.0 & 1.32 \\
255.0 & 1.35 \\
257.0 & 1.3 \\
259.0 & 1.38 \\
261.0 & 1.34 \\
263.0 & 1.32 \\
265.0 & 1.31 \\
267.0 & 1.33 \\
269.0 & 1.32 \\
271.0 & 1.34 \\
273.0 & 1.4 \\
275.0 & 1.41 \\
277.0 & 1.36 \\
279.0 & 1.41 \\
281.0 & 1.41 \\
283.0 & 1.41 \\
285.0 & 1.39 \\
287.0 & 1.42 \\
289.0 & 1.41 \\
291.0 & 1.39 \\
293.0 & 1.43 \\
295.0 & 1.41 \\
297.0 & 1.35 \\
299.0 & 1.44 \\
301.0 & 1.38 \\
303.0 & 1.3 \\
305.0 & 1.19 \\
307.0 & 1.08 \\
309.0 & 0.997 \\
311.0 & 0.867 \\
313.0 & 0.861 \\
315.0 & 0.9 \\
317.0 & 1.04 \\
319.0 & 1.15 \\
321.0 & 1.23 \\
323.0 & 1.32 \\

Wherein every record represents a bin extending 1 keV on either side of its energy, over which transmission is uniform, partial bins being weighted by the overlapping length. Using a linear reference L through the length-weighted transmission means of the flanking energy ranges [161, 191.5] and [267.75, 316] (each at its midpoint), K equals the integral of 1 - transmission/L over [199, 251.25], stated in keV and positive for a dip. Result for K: 5.02 keV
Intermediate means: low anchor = 1.26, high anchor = 1.29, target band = 1.15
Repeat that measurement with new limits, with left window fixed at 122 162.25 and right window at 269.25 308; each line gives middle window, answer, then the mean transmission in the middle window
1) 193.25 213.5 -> 7.2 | 0.861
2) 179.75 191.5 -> 1.4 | 1.17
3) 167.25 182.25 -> 0.4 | 1.29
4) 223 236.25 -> 0.6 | 1.28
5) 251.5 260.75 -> 0.1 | 1.34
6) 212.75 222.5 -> 1.9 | 1.08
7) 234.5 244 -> 0.0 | 1.35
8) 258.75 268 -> 0.2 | 1.33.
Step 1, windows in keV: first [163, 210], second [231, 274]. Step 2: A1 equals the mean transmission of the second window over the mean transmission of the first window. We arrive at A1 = 1.22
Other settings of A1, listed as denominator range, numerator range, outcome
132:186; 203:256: 0.91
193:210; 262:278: 1.58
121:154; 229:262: 1.02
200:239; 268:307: 1.26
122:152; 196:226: 0.73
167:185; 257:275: 1.05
